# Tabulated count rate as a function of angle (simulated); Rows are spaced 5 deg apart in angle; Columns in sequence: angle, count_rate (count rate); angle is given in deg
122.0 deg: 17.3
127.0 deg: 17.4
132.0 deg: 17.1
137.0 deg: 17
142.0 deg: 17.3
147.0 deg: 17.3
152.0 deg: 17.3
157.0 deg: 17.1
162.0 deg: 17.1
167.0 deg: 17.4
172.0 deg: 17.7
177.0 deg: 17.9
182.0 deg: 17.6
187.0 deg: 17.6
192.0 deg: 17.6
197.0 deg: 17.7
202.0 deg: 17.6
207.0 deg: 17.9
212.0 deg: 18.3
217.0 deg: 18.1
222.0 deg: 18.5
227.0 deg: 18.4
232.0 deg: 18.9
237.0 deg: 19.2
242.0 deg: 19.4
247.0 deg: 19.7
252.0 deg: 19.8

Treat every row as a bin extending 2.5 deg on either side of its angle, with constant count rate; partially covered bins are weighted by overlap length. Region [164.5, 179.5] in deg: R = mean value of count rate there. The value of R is 17.7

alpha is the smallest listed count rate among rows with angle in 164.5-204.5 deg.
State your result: 17.4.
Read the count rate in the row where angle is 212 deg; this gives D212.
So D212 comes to 18.3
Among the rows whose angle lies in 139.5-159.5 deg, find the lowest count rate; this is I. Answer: 17.1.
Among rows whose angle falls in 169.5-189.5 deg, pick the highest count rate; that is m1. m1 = 17.9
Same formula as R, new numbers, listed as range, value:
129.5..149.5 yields 17.2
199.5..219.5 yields 18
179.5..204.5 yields 17.6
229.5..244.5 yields 19.2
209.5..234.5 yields 18.4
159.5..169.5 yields 17.2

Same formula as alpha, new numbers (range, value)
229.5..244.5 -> 18.9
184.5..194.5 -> 17.6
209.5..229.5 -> 18.1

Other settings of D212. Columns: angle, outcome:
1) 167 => 17.4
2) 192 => 17.6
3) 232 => 18.9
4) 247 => 19.7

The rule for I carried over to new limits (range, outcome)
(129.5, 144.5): 17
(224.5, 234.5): 18.4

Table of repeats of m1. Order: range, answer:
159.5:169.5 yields 17.4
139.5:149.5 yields 17.3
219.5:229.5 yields 18.5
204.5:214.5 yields 18.3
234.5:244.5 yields 19.4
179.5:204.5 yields 17.7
